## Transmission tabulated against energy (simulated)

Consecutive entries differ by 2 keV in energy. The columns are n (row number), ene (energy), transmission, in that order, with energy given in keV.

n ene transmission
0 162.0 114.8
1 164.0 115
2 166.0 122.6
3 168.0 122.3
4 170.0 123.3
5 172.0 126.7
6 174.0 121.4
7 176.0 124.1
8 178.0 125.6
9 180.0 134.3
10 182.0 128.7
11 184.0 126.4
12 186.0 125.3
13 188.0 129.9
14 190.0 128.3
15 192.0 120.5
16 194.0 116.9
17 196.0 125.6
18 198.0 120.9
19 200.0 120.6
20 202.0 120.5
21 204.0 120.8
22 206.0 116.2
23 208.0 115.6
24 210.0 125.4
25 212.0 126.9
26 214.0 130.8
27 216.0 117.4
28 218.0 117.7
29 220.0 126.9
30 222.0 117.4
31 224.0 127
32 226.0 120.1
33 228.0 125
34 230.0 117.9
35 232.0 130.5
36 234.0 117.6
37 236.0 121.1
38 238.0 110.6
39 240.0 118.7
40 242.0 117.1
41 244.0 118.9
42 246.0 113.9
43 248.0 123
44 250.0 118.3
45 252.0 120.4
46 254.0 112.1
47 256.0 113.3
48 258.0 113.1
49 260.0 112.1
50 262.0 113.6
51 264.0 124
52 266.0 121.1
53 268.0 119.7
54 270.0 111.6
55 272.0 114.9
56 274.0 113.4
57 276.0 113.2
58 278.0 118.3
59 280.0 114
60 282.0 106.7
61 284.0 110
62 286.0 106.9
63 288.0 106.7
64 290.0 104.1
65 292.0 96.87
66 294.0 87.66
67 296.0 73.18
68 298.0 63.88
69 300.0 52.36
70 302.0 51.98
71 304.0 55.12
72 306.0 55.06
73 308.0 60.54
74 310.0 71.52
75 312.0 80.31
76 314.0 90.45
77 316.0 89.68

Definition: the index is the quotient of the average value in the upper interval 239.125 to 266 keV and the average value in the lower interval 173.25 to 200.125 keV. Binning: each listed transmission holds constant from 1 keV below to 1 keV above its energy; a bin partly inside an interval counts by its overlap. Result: 0.94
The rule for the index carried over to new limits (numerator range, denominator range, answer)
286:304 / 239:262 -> 0.69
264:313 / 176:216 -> 0.75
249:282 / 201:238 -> 0.95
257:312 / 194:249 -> 0.79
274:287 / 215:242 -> 0.93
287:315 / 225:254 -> 0.63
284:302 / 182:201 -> 0.69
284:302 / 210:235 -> 0.70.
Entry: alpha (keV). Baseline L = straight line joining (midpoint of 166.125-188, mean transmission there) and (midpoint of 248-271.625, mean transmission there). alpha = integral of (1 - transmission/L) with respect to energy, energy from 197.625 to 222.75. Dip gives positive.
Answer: 0.16 keV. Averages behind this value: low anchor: 126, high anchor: 117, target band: 121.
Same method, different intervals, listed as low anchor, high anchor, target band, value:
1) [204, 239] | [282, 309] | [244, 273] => -4.67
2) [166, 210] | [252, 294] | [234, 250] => -0.21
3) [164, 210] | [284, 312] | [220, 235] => -2.26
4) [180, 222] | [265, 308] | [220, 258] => -3.03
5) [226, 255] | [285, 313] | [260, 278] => -3.36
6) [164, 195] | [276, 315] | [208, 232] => -2.61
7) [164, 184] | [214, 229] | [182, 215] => 0.06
